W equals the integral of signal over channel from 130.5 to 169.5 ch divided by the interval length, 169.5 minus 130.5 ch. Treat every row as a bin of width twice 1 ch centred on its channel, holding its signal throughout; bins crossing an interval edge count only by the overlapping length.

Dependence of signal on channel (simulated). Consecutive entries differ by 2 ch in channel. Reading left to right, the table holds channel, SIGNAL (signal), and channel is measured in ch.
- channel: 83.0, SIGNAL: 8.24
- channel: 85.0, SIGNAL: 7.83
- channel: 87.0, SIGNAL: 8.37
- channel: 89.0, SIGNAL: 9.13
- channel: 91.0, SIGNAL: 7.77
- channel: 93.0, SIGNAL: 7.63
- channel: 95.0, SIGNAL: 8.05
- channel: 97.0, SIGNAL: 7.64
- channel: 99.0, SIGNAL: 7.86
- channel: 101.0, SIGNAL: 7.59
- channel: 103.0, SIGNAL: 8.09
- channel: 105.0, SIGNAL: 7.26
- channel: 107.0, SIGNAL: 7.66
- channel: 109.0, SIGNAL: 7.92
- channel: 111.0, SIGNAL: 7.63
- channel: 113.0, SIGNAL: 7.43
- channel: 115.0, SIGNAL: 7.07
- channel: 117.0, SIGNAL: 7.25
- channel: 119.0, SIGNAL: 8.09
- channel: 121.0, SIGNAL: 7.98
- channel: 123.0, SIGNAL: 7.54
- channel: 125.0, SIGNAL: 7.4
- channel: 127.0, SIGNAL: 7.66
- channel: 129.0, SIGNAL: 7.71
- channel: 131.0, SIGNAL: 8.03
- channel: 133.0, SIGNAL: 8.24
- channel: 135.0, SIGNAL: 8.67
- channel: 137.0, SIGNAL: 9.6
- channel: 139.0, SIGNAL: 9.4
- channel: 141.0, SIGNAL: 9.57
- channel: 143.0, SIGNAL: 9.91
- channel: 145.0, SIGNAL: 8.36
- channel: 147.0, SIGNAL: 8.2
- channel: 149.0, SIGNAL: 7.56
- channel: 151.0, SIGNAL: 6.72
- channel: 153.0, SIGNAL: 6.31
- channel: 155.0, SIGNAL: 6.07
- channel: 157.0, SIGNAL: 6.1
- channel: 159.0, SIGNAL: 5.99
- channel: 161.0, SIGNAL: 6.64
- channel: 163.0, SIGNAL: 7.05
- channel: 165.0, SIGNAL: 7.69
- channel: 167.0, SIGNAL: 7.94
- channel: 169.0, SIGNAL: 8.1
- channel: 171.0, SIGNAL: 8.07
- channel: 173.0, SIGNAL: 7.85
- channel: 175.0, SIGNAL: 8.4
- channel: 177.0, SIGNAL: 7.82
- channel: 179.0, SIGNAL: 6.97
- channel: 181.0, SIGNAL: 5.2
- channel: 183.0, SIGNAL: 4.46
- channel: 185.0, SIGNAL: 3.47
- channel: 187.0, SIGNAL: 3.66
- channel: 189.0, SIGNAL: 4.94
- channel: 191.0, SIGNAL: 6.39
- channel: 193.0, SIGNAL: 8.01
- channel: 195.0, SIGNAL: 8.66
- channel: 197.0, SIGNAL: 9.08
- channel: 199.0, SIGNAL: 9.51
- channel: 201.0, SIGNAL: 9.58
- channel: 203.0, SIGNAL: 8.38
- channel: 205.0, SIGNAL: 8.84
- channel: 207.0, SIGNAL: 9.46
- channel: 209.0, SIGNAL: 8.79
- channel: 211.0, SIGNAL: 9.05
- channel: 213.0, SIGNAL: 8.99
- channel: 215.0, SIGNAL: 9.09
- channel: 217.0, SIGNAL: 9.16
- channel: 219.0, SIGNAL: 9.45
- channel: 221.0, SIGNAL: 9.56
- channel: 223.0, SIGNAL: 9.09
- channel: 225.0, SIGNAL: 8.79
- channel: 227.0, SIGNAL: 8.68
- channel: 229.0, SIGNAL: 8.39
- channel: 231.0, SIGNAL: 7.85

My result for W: 7.8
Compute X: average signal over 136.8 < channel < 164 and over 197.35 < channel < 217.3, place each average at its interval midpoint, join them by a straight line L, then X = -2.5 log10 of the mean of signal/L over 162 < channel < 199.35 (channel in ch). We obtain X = 0.20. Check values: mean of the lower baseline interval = 7.62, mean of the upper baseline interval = 9.08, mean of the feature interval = 6.97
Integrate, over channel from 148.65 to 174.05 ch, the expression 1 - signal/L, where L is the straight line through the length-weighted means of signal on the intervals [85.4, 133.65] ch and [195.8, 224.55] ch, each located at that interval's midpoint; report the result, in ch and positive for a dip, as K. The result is 4.2 ch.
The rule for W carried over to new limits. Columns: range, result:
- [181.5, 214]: 7.54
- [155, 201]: 6.95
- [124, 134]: 7.81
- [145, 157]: 7.02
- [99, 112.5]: 7.69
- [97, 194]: 7.37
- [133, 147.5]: 9.07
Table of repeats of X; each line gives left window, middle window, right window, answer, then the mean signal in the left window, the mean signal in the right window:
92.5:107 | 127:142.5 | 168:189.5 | -0.22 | 7.73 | 6.3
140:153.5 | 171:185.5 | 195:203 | 0.32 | 8.16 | 9.17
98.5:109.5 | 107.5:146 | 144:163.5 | -0.12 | 7.72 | 6.9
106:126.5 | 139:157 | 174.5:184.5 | -0.13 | 7.6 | 6.32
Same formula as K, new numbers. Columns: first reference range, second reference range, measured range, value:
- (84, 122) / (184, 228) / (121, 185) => 3.71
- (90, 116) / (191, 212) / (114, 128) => 0.54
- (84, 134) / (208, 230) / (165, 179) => 0.92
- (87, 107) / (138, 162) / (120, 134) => -0.15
